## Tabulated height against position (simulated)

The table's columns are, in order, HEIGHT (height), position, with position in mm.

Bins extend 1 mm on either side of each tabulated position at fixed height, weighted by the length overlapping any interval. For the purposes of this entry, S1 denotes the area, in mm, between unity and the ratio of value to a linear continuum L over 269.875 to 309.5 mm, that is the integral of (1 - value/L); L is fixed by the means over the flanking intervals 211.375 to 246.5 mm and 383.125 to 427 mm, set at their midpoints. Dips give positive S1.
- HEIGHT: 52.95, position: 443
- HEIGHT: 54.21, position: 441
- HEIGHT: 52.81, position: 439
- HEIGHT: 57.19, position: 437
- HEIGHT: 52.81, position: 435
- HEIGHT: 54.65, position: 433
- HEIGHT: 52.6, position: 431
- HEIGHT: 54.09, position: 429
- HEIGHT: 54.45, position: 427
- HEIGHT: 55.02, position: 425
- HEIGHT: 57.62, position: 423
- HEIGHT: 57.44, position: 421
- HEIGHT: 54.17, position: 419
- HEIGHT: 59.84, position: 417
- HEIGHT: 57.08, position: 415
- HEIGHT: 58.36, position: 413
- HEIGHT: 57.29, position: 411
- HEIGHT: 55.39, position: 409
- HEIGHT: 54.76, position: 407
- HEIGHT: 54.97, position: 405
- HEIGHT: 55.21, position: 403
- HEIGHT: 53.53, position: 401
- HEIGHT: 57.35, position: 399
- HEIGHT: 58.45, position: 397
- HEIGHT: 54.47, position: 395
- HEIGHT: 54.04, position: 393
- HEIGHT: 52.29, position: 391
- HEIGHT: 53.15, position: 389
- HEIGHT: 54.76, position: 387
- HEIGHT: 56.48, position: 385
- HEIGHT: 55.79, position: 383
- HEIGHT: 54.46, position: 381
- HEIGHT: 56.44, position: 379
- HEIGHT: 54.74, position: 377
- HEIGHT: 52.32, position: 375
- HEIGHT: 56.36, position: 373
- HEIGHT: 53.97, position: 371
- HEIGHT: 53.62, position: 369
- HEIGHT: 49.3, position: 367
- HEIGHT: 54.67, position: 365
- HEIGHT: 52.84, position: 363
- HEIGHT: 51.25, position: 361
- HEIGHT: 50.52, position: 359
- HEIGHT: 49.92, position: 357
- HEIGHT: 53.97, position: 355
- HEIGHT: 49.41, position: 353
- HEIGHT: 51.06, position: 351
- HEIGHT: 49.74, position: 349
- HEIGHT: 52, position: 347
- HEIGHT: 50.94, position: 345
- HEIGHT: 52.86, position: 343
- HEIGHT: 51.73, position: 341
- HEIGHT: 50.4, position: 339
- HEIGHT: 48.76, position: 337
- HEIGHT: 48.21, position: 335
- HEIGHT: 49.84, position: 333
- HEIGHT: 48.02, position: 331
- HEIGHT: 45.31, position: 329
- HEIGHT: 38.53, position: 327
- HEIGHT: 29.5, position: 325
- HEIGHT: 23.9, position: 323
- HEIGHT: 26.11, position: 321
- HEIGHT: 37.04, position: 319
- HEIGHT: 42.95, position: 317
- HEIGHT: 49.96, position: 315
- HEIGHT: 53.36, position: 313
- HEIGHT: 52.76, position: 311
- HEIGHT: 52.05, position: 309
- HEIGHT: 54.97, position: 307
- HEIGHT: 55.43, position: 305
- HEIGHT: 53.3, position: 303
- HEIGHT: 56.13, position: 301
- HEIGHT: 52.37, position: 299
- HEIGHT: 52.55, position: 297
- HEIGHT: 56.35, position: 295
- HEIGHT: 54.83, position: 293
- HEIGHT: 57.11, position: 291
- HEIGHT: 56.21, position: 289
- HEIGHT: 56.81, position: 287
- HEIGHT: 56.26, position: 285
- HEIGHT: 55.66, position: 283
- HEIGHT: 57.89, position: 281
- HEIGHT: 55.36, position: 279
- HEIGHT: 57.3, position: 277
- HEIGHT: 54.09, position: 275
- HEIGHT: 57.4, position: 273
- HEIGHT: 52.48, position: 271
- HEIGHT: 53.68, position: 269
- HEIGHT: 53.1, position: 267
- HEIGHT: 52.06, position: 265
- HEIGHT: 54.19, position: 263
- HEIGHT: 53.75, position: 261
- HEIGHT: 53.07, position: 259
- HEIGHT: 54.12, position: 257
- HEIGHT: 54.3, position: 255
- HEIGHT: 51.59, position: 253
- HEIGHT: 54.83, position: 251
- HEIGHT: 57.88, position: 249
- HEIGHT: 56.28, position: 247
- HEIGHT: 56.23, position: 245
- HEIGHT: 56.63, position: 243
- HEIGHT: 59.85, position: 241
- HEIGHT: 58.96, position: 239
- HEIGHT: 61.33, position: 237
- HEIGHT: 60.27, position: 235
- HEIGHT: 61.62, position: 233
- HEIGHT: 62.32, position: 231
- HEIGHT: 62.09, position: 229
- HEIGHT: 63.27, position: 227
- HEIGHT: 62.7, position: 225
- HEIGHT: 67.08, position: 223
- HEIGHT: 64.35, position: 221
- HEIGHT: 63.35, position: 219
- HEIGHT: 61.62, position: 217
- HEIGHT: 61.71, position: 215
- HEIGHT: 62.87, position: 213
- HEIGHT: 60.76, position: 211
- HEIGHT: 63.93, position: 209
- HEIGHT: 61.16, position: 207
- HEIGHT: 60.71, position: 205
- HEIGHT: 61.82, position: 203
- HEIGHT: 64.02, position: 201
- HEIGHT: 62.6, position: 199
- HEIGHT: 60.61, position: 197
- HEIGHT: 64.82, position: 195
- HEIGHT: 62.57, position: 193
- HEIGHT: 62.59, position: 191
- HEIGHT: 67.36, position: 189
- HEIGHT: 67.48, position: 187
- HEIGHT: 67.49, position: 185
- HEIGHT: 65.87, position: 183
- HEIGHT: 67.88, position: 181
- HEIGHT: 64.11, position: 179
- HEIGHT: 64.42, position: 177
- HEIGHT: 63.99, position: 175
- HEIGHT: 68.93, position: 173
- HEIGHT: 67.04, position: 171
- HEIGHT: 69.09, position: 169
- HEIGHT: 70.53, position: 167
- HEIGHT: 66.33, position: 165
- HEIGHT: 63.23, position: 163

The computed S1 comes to 2.8 mm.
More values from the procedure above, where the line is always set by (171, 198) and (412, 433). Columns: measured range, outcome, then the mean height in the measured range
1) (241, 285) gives 5.12 mm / 55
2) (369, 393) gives 1.28 mm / 54.5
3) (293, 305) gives 1.29 mm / 54.3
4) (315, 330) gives 6.04 mm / 35.8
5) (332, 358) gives 3.68 mm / 50.7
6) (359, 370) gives 1.15 mm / 52.2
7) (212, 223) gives 0.14 mm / 63.2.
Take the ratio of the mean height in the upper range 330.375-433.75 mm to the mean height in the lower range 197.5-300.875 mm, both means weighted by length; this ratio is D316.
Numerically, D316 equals 0.92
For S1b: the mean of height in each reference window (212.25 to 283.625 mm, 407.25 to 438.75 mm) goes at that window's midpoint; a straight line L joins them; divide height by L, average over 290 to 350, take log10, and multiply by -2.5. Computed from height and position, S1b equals 0.18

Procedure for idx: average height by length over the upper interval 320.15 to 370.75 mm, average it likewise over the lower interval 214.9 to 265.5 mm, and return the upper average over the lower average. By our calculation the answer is 0.8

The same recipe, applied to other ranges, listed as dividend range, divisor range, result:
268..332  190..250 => 0.82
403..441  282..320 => 1.05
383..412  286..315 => 1.01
